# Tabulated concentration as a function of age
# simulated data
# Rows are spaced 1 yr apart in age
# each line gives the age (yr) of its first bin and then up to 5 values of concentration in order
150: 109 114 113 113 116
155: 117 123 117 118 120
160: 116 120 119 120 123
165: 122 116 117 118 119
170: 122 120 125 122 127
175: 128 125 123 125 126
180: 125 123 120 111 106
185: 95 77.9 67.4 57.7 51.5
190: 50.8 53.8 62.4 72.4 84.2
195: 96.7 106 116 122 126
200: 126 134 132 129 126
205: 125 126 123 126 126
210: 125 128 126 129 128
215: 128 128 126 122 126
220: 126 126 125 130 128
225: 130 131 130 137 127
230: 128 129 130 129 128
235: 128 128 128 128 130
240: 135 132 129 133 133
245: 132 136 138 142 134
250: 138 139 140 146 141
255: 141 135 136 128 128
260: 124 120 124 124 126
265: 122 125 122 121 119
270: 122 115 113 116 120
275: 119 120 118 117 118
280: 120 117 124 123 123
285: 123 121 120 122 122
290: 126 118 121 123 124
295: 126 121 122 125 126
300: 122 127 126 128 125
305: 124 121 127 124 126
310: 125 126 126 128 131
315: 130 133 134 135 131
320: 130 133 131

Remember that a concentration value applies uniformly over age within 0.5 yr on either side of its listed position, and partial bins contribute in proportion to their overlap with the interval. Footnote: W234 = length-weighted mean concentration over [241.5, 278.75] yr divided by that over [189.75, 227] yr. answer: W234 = 1.09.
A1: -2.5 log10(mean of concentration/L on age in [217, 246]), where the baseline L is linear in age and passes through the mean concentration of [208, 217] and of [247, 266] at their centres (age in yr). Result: 0.00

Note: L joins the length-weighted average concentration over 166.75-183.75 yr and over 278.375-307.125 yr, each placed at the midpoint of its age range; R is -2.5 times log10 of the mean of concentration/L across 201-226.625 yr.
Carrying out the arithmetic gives -0.04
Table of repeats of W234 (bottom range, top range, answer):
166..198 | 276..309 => 1.19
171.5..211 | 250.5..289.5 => 1.15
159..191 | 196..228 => 1.16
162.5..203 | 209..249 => 1.20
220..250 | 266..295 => 0.92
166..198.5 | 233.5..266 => 1.28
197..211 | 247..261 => 1.08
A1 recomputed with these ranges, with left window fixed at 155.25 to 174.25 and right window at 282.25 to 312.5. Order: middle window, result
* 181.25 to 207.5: 0.20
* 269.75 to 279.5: 0.05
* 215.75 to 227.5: -0.05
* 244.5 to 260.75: -0.11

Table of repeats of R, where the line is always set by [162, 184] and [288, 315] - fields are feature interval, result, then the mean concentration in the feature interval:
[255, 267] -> -0.03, 127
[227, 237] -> -0.06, 129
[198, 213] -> -0.04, 127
